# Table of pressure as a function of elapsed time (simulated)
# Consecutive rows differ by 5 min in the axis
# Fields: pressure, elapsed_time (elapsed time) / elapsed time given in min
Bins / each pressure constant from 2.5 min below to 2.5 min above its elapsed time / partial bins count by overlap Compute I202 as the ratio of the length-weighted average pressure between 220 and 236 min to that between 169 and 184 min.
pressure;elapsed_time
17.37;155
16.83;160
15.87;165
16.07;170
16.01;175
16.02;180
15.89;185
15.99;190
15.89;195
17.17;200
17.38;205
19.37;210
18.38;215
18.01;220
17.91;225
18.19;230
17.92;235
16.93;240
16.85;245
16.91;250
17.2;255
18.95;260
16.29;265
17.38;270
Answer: 1.1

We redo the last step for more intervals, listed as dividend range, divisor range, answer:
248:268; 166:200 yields 1.08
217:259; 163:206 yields 1.08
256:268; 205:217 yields 0.94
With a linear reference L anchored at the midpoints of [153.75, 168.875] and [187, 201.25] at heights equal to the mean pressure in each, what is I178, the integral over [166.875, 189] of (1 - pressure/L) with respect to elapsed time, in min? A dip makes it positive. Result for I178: 0.6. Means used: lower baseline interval 16.6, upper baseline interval 16.3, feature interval 16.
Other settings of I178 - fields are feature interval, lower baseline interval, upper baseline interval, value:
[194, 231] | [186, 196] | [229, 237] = -1.82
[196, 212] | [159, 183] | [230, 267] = -1.04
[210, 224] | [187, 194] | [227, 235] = -0.83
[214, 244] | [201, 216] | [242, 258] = -0.26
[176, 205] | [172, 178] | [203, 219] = 1.26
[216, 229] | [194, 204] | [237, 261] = -0.79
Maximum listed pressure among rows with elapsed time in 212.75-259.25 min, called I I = 18.38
